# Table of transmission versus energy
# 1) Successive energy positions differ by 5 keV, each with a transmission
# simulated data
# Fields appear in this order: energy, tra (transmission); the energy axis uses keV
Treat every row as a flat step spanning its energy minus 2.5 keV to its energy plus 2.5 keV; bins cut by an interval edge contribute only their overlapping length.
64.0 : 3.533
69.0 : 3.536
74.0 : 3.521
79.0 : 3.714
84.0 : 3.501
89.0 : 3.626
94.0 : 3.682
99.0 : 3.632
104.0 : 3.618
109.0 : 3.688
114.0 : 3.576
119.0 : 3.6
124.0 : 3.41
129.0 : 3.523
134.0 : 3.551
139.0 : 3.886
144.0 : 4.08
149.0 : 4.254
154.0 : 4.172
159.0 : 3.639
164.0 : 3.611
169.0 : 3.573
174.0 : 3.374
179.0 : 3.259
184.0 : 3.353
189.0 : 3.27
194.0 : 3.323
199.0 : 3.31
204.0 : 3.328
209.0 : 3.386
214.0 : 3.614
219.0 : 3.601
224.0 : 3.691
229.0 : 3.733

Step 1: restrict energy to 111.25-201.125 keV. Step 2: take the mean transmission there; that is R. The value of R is 3.6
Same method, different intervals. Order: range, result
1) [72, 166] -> 3.7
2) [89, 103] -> 3.65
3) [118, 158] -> 3.81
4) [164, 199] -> 3.37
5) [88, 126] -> 3.61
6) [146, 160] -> 4.06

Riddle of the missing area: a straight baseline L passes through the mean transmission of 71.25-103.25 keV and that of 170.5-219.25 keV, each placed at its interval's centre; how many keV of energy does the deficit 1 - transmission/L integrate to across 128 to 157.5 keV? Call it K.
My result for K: -3.7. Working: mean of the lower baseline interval 3.61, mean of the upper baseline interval 3.38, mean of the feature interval 3.92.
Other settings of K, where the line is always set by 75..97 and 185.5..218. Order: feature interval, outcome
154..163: -0.8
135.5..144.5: -1.0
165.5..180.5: 0.1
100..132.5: -0.1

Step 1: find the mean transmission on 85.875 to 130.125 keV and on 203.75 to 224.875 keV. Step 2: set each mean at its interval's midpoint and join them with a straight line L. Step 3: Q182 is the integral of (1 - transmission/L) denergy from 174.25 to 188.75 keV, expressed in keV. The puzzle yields 1.0 keV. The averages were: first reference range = 3.6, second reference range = 3.53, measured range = 3.31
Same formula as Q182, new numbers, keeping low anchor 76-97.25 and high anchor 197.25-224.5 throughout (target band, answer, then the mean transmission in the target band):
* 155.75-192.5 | 0.75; 3.45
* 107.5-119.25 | -0.08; 3.62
